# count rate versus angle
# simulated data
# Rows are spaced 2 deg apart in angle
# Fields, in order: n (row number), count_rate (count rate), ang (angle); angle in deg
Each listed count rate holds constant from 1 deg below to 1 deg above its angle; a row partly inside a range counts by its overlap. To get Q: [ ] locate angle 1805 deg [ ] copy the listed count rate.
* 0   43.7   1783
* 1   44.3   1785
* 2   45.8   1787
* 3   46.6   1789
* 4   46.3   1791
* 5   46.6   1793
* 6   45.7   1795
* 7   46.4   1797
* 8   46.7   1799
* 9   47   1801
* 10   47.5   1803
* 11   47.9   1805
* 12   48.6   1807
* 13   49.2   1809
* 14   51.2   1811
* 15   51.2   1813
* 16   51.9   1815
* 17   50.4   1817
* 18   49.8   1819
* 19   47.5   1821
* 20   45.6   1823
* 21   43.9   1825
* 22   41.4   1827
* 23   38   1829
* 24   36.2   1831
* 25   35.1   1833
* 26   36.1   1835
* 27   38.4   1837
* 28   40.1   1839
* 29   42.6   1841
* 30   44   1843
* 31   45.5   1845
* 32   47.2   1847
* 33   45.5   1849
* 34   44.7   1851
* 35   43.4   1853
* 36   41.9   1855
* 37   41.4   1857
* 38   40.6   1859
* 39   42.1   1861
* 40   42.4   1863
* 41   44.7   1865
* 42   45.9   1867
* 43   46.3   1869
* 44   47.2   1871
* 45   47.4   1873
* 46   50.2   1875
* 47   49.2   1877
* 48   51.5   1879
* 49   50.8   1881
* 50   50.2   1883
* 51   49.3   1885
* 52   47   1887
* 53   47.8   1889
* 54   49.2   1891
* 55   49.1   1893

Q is 47.9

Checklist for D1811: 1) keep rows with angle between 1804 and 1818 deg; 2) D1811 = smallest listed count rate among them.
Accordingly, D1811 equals 47.9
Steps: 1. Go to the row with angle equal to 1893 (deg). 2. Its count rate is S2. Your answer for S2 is 49.1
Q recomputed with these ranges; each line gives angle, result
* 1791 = 46.3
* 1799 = 46.7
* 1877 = 49.2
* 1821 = 47.5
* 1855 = 41.9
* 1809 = 49.2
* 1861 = 42.1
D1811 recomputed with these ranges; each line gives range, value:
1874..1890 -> 47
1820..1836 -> 35.1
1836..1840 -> 38.4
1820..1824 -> 45.6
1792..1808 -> 45.7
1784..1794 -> 44.3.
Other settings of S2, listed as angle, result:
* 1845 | 45.5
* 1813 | 51.2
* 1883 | 50.2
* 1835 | 36.1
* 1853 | 43.4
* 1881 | 50.8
